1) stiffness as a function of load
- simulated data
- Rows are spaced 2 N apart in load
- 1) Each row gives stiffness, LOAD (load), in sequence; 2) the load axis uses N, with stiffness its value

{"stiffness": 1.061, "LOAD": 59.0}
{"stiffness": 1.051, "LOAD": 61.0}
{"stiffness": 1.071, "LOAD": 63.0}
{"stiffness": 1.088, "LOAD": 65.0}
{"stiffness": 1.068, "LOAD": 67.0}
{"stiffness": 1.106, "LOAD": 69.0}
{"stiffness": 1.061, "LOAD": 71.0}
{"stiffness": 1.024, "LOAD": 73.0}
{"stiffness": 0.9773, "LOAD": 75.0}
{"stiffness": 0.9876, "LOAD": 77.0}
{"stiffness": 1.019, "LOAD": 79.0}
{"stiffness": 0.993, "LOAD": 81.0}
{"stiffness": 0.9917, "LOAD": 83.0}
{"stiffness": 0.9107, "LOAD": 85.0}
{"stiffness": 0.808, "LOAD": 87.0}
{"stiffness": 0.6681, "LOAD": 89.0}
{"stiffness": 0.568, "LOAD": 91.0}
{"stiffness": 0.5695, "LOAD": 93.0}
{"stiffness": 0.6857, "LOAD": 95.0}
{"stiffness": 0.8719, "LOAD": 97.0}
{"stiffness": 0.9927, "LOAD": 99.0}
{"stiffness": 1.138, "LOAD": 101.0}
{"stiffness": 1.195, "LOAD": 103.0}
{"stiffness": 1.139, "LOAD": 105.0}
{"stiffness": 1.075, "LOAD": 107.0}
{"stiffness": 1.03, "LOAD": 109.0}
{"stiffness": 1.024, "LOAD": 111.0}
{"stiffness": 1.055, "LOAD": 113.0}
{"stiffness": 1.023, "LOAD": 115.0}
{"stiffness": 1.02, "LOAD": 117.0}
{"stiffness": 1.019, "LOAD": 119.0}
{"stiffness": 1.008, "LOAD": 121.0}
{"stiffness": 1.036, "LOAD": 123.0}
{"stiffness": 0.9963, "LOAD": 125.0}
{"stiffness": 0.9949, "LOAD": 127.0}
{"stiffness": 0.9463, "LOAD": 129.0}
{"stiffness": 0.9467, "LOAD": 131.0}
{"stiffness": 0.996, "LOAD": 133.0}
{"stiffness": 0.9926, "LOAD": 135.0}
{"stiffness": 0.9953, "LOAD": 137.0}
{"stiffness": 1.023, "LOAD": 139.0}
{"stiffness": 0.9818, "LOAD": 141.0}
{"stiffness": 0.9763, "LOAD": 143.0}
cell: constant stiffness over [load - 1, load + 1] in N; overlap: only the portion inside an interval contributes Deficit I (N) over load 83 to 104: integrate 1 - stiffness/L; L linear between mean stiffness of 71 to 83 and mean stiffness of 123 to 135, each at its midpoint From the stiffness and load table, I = 3.1 N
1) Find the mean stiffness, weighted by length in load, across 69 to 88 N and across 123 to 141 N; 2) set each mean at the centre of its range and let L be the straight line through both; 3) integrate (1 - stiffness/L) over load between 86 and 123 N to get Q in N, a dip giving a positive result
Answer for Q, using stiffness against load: 1.7 N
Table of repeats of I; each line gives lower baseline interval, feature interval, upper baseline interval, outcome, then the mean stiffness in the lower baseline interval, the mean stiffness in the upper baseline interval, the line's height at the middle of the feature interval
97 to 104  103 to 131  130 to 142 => 0.1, 1.07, 0.989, 1.04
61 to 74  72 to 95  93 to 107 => 3.8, 1.07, 0.978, 1.02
